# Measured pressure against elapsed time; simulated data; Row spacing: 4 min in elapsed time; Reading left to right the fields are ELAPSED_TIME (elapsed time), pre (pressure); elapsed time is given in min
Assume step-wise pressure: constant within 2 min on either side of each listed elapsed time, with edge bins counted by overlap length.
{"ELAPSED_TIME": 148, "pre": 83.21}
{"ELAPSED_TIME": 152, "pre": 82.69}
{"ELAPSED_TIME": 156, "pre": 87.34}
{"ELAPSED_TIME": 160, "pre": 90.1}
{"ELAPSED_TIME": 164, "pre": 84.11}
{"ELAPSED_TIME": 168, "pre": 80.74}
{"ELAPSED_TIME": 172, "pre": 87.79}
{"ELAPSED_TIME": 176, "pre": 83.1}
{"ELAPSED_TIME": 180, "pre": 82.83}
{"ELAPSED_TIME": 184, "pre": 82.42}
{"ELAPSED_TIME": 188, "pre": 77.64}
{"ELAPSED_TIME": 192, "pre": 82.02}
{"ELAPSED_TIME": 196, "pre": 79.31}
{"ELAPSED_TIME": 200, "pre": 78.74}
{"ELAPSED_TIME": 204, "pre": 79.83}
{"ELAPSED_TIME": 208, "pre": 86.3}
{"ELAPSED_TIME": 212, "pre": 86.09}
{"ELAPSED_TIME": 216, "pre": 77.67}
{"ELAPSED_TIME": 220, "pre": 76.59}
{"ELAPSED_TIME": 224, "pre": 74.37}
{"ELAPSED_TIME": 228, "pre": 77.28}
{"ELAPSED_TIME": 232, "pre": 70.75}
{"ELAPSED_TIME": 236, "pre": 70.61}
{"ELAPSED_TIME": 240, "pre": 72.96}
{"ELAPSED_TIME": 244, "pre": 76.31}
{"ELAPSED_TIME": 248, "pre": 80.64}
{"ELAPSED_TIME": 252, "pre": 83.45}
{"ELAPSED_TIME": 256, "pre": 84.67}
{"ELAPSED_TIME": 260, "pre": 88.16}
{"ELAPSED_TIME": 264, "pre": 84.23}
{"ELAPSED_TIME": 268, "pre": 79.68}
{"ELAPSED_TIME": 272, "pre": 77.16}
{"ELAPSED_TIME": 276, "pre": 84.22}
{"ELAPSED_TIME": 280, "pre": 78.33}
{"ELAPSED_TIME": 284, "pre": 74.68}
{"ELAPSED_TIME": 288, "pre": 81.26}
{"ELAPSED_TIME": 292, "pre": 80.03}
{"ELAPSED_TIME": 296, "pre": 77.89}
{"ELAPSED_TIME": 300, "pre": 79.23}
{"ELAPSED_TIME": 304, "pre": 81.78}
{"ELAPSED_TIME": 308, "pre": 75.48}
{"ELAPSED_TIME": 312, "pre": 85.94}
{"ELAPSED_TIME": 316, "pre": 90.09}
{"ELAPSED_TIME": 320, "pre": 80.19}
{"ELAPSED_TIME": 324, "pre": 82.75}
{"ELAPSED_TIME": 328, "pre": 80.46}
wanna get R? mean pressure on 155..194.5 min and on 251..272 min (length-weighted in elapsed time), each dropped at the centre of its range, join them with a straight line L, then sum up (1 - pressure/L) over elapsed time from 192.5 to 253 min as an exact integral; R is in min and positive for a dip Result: 4.0 min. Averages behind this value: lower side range 83.7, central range 78.1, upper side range 83.4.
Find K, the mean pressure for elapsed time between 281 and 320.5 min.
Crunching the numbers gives 80.6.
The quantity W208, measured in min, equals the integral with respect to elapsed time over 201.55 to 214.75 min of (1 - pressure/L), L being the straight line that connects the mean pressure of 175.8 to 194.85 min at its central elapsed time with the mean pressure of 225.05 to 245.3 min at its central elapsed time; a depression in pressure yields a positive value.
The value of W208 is -0.98 min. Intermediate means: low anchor 81.4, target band 83.5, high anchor 73.5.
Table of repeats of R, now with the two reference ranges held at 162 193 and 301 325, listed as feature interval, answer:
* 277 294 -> 0.8 min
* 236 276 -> 1.0 min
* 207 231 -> 1.0 min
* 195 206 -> 0.4 min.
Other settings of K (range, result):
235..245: 73.3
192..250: 77.8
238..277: 81.1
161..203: 82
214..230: 76.5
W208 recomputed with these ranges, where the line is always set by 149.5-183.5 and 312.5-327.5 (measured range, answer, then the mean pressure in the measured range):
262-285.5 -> 1.25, 79.8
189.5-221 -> 1.36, 80.9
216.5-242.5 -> 3.21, 74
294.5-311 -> 1.00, 79.1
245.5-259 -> 0.21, 83.1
